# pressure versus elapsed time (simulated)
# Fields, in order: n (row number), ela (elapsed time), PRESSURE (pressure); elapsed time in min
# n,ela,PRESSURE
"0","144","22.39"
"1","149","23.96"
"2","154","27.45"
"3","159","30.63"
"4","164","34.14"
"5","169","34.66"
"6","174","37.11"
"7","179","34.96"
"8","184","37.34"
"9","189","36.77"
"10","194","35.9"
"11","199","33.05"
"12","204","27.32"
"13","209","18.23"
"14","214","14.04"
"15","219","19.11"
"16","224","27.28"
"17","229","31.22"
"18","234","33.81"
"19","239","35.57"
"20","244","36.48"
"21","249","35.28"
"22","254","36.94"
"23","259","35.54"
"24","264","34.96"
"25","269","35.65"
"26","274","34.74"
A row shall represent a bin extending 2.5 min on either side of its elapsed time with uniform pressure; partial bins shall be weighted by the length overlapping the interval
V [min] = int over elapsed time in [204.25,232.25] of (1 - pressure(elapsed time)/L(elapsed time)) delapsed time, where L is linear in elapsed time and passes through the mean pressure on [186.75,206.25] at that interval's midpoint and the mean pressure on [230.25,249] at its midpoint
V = 9.4 min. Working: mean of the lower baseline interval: 33.3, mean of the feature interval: 22.7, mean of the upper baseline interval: 35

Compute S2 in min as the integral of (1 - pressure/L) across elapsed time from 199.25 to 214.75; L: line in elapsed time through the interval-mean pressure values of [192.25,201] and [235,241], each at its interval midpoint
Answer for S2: 5.4 min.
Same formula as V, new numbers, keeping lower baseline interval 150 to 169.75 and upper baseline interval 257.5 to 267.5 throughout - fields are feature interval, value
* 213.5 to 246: 4.8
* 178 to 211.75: 0.6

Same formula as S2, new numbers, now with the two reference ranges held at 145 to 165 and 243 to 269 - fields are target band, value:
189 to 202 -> -1.4 min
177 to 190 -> -2.6 min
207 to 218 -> 5.4 min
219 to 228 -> 2.1 min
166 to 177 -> -2.4 min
